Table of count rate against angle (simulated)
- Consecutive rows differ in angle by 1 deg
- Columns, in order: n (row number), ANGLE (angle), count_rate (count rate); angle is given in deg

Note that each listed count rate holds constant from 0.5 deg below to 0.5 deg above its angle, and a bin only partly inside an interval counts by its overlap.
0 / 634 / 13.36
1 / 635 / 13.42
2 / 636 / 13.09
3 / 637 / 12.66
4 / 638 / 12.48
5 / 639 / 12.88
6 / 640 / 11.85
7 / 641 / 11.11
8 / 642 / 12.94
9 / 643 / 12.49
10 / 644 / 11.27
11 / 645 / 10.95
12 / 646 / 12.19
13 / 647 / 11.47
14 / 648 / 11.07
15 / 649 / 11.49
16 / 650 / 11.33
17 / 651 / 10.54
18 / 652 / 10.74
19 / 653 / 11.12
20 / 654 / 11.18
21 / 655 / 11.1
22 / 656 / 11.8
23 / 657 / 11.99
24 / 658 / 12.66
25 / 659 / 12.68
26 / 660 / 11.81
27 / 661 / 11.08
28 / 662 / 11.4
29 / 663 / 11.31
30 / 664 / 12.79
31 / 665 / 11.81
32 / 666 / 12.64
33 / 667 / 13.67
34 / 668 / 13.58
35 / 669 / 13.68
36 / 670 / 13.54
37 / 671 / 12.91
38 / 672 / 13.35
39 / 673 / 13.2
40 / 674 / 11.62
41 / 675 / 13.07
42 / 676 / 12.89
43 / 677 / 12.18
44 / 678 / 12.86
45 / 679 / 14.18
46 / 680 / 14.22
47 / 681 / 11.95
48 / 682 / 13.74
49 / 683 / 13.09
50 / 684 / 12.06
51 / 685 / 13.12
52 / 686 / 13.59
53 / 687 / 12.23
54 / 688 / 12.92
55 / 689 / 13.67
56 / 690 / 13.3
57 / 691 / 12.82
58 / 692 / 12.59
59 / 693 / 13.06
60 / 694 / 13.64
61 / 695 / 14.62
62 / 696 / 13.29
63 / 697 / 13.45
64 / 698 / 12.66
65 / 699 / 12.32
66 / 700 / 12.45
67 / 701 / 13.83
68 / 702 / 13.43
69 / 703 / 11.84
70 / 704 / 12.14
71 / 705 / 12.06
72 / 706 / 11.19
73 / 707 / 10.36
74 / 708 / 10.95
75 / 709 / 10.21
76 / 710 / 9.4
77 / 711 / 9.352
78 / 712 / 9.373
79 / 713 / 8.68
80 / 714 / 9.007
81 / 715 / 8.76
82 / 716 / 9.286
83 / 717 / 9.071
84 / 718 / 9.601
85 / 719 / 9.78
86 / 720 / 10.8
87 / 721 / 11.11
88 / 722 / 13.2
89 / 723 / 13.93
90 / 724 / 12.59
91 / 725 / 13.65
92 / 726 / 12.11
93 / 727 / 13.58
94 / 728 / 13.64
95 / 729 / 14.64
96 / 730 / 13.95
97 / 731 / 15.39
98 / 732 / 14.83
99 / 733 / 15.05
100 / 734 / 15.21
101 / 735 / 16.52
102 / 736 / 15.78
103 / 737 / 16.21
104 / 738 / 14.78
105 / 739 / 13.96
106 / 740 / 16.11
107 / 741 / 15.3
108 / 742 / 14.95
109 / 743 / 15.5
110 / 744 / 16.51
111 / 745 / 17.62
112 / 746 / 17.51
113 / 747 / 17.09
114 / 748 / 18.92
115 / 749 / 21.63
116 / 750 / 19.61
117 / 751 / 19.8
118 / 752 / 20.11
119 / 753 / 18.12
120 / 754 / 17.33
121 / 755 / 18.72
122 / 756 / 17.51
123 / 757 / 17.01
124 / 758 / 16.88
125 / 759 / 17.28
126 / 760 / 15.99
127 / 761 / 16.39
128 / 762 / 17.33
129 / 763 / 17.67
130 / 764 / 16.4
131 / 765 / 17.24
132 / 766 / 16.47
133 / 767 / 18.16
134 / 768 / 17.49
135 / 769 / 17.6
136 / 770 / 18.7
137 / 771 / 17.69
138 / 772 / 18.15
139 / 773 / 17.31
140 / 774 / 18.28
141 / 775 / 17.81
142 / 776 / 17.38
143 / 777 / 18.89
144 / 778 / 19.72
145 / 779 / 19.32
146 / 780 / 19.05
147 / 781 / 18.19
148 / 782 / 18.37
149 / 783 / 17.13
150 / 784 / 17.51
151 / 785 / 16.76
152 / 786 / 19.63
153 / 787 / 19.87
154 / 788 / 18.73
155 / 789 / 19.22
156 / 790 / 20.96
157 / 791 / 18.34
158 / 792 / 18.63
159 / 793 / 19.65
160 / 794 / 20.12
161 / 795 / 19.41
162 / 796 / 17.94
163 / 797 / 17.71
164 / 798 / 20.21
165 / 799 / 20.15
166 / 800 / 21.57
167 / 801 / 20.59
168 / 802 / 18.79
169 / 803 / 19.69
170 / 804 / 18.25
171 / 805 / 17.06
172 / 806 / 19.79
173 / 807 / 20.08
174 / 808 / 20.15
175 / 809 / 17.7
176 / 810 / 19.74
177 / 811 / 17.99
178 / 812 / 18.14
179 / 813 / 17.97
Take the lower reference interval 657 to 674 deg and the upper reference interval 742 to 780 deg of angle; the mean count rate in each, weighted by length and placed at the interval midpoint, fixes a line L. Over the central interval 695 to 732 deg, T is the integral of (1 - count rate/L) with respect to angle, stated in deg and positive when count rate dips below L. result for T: 8.4 deg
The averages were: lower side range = 12.6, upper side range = 17.8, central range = 11.8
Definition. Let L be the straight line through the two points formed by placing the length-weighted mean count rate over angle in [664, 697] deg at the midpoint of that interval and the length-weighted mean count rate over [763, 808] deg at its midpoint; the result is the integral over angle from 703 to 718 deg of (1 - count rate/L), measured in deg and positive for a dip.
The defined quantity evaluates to 4.7 deg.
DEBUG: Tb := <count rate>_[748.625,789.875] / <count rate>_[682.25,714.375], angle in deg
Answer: 1.50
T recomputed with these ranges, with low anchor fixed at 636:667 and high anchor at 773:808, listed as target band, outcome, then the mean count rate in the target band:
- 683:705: 1.6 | 13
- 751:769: -0.1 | 17.5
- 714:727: 3.6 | 11.2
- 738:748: 0.2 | 16.1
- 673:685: 0.3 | 12.9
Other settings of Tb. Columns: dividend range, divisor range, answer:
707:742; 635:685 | 1.02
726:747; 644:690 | 1.24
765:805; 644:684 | 1.52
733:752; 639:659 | 1.45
